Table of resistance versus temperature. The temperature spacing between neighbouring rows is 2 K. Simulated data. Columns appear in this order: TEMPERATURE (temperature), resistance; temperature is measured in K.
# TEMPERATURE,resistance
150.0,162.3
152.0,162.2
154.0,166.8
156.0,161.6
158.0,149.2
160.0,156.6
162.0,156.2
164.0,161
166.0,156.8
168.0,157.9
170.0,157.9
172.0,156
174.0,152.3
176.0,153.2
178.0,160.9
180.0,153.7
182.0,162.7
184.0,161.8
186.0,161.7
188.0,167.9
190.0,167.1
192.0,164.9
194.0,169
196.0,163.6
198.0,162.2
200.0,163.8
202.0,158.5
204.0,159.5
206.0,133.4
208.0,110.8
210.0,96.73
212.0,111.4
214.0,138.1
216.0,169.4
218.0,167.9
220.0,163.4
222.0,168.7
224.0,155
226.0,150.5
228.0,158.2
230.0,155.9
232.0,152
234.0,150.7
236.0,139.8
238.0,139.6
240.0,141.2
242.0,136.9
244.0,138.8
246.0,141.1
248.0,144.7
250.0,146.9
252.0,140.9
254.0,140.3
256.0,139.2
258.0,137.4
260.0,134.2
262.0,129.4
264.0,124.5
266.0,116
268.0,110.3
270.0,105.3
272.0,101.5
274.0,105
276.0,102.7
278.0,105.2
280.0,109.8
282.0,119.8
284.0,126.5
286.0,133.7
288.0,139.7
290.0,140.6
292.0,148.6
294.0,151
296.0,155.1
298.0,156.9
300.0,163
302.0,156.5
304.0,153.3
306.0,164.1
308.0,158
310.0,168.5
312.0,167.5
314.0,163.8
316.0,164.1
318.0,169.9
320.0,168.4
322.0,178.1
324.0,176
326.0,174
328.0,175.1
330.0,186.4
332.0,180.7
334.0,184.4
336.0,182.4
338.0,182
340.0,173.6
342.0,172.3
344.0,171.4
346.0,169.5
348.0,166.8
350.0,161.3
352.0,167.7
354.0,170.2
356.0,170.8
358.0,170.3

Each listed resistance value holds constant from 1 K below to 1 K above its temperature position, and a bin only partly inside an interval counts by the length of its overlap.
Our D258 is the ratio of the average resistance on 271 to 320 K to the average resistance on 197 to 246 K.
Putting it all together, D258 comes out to 1.0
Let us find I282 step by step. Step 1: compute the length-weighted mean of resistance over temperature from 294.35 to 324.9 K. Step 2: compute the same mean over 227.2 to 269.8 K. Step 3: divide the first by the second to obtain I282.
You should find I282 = 1.19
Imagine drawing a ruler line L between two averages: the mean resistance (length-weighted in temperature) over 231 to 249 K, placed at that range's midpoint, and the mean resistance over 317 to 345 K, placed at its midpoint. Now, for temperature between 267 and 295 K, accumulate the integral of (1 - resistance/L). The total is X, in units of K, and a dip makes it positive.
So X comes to 6.5 K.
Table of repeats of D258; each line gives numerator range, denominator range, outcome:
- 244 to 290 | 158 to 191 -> 0.79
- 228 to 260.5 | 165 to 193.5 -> 0.90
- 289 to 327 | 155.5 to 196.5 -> 1.02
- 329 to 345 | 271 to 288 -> 1.56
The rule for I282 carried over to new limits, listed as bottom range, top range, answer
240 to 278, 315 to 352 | 1.37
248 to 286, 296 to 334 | 1.37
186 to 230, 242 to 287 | 0.82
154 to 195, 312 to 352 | 1.09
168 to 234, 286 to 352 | 1.08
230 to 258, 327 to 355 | 1.22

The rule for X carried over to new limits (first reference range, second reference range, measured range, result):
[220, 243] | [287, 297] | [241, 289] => 7.22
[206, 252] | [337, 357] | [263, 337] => 5.73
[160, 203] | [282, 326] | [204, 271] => 8.19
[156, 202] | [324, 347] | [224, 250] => 3.15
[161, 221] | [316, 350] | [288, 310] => 1.98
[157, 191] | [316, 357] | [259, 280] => 6.80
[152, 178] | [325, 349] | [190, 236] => 3.27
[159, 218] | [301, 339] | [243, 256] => 1.60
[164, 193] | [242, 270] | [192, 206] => -0.74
